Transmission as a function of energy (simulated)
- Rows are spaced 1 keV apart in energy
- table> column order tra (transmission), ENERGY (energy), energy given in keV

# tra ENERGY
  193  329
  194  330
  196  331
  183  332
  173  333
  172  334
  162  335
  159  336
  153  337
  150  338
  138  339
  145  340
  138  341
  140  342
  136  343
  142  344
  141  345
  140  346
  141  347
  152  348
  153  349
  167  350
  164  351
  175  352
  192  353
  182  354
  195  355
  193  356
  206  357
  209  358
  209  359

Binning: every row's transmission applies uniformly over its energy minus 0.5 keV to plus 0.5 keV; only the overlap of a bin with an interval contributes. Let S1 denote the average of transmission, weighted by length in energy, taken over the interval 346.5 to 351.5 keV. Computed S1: 155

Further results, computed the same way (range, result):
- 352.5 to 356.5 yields 190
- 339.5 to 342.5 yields 141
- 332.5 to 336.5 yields 166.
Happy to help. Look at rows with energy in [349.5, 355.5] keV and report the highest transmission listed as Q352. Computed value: 195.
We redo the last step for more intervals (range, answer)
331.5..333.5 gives 183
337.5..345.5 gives 150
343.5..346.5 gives 142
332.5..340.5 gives 173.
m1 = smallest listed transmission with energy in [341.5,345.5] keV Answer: 136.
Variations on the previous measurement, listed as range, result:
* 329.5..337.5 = 153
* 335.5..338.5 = 150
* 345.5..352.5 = 140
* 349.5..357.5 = 164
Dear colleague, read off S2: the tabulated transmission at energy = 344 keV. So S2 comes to 142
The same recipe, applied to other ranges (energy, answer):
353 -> 192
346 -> 140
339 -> 138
